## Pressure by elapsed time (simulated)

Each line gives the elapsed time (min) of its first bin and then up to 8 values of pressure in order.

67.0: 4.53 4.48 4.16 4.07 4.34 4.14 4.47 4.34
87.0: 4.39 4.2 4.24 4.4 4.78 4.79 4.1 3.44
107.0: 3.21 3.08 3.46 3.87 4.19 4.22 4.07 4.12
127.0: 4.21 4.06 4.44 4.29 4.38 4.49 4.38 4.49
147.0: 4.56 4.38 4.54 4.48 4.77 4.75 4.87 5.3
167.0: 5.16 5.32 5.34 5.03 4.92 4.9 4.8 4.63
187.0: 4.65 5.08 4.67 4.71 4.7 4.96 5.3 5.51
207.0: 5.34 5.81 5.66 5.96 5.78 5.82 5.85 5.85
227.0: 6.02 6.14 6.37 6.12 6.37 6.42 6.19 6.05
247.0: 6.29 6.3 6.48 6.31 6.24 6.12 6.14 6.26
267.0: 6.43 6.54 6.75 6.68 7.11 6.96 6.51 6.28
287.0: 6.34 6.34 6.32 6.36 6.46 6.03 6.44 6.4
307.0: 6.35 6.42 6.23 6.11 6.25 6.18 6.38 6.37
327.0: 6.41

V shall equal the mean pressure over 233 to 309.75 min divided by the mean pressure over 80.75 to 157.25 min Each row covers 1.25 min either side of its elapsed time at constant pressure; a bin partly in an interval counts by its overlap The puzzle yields 1.52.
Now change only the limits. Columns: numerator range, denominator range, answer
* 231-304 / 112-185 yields 1.40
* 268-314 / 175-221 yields 1.25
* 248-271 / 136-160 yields 1.40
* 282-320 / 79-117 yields 1.55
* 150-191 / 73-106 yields 1.15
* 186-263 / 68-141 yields 1.39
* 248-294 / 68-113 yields 1.56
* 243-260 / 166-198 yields 1.27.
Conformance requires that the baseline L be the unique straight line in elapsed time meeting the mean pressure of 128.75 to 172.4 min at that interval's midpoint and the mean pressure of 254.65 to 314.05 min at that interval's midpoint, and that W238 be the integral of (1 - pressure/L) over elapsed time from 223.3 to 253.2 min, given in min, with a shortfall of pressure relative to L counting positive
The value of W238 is -2.1 min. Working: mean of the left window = 4.66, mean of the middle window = 6.22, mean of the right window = 6.42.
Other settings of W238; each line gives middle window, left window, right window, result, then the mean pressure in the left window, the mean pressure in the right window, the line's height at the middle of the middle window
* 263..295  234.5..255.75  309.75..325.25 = -1.3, 6.29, 6.26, 6.28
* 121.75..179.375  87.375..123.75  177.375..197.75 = -2.6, 4.01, 4.78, 4.43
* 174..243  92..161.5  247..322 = -1.6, 4.23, 6.39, 5.35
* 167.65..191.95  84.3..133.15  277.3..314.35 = 0.0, 4.07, 6.4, 4.96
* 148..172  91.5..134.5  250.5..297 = -0.6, 4.04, 6.45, 4.75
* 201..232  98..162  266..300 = -1.5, 4.21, 6.52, 5.51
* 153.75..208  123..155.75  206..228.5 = 1.6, 4.37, 5.8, 5.13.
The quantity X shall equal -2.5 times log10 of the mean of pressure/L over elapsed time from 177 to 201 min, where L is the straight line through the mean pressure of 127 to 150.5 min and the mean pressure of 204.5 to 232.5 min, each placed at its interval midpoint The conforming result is 0.11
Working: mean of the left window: 4.38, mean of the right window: 5.84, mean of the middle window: 4.8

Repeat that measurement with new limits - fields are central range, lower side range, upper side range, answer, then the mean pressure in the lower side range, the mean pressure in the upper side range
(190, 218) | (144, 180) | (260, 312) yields 0.021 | 4.86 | 6.45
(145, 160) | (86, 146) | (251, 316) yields 0.016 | 4.14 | 6.41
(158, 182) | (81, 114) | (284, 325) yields -0.044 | 4.06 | 6.31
